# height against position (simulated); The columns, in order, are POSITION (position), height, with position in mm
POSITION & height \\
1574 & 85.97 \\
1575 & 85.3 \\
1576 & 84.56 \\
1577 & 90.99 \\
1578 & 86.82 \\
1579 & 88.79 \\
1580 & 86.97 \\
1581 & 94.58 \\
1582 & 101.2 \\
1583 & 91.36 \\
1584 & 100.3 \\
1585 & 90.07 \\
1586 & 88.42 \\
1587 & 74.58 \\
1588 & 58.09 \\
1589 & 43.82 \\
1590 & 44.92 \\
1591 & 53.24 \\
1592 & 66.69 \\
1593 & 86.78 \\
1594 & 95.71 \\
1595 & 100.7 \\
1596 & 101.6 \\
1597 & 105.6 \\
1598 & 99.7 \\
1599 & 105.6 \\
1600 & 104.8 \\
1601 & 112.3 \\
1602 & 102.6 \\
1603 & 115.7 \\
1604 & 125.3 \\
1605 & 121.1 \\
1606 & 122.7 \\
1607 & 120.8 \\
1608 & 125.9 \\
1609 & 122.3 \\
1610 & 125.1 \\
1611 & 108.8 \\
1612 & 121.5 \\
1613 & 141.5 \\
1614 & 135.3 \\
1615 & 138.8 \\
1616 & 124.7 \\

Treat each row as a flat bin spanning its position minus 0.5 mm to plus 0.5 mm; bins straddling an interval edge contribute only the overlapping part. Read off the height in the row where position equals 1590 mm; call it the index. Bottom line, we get 44.92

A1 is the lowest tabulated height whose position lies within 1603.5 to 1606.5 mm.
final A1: 121.1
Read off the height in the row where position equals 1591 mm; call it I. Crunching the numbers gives 53.24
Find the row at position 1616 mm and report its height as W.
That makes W 124.7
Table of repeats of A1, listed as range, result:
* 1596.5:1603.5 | 99.7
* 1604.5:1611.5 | 108.8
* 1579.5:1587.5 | 74.58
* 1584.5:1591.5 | 43.82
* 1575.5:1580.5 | 84.56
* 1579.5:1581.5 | 86.97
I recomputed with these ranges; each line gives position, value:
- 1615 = 138.8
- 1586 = 88.42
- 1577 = 90.99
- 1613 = 141.5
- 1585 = 90.07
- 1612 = 121.5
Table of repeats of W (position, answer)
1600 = 104.8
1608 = 125.9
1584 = 100.3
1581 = 94.58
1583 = 91.36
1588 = 58.09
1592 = 66.69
